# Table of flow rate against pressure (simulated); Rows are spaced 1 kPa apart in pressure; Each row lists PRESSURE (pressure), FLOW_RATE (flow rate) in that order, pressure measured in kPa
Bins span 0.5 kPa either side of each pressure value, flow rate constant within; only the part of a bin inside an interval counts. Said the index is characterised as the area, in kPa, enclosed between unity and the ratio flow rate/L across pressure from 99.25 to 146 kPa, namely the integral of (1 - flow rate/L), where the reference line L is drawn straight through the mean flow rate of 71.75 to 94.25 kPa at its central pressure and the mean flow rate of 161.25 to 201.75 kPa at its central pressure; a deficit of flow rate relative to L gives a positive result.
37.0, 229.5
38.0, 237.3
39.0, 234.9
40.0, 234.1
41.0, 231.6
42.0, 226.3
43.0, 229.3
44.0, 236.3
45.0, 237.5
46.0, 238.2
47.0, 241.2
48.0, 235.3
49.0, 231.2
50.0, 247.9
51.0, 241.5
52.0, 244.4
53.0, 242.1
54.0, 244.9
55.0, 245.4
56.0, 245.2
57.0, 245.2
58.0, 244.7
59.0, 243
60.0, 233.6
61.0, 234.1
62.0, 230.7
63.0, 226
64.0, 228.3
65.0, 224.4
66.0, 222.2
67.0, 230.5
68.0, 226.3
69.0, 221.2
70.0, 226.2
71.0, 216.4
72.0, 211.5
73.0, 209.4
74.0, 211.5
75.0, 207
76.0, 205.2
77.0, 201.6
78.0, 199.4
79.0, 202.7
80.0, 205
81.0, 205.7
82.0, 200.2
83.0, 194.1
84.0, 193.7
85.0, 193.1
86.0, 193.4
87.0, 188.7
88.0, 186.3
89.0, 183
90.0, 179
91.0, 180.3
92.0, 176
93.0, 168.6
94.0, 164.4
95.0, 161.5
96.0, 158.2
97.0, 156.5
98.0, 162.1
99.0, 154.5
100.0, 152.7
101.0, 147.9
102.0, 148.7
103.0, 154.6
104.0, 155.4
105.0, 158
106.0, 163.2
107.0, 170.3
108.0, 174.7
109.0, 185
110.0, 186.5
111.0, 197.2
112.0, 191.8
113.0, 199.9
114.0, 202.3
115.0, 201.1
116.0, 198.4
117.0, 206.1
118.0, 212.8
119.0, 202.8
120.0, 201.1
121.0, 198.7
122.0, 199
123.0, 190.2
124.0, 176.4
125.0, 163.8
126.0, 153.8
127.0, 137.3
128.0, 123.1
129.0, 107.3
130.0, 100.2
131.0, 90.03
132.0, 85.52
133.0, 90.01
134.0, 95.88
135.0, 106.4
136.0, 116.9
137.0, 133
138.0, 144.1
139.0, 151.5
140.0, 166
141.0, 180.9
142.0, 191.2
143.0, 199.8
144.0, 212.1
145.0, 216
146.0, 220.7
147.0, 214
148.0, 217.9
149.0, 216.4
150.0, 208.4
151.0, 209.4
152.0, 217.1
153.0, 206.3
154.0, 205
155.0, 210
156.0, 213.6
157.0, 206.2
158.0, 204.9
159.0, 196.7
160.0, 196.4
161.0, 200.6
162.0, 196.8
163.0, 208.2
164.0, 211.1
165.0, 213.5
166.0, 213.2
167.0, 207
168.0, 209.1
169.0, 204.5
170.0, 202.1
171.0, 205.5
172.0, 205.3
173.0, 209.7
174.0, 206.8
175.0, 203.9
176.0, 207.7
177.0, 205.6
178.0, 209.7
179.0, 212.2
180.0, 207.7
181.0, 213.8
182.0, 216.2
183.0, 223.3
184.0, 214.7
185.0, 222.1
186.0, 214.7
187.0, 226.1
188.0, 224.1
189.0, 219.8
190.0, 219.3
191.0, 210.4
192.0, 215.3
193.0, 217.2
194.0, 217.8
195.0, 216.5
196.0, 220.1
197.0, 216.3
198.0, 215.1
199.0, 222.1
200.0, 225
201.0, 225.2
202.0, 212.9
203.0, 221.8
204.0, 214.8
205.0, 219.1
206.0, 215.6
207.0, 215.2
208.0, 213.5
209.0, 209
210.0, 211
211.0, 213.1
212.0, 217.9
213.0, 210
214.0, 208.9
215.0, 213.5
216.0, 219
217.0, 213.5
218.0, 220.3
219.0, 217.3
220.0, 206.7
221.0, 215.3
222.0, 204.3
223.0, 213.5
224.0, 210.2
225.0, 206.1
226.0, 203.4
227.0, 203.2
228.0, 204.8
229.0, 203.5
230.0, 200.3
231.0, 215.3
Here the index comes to 8.62 kPa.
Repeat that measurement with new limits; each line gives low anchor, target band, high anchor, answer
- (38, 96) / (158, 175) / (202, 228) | 0.7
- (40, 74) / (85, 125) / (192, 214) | 8.5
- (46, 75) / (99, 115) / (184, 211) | 3.8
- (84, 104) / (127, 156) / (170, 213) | 4.0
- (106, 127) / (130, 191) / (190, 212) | 3.1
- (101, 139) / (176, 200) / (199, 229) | -2.2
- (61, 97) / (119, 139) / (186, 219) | 6.5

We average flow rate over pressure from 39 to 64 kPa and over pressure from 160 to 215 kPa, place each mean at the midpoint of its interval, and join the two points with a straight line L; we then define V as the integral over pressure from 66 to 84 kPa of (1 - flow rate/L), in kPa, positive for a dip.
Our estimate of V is 1.8 kPa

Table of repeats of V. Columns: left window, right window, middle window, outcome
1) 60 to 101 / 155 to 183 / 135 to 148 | 1.70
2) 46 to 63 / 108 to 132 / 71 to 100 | 2.97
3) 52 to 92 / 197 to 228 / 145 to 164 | 0.50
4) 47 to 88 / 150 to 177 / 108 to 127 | 2.04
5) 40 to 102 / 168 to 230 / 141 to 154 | 0.15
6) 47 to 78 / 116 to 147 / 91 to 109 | 2.82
